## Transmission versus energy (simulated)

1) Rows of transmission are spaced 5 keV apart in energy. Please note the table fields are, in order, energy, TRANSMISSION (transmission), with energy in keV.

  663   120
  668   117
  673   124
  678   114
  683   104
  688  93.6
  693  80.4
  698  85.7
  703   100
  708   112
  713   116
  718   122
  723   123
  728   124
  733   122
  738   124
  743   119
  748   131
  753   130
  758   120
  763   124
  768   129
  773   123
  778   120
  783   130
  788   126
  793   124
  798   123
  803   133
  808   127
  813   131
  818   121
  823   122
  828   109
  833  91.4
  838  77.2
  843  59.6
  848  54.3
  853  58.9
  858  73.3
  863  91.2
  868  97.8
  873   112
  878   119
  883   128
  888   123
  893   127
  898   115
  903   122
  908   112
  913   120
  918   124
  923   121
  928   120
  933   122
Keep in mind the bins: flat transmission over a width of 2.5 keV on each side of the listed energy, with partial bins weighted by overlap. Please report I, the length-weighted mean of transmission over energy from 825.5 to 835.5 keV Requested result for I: 100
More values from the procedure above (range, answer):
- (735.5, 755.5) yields 126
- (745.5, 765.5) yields 126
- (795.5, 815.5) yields 128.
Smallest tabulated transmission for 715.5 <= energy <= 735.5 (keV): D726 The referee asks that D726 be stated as 122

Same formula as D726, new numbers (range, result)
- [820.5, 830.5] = 109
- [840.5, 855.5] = 54.3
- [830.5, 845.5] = 59.6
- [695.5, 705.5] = 85.7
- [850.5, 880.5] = 58.9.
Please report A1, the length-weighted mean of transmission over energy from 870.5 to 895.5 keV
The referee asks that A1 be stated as 122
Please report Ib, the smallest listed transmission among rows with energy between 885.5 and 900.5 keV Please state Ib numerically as 115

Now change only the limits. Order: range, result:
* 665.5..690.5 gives 93.6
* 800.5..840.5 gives 77.2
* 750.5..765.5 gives 120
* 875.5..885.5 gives 119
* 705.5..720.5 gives 112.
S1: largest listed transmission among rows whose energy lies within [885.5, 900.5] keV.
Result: 127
